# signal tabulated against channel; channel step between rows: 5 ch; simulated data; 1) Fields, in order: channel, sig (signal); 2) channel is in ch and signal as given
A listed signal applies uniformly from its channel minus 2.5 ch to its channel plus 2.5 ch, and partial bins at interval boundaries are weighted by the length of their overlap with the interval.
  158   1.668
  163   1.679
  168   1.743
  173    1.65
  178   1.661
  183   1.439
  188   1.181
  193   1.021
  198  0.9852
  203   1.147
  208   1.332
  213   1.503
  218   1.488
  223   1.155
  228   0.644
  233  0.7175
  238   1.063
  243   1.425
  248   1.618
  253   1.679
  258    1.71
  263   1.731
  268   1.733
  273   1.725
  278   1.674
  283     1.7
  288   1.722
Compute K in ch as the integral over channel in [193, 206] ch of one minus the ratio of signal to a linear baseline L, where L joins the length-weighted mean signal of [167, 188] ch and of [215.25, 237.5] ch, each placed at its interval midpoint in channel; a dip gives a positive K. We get 2.4 ch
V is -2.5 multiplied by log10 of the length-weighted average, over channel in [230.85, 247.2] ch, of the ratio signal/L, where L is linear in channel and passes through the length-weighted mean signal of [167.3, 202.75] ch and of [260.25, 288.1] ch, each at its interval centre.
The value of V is 0.36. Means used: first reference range 1.35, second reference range 1.71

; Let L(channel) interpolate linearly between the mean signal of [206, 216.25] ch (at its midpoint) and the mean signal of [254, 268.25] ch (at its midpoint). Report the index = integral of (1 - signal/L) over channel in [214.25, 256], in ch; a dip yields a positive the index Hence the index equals 8.9 ch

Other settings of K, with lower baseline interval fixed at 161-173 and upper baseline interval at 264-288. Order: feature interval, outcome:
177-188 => 1.62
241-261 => 1.09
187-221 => 9.29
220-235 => 7.40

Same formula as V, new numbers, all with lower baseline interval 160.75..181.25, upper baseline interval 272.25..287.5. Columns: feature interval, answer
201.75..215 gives 0.25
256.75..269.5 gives -0.02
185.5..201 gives 0.49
